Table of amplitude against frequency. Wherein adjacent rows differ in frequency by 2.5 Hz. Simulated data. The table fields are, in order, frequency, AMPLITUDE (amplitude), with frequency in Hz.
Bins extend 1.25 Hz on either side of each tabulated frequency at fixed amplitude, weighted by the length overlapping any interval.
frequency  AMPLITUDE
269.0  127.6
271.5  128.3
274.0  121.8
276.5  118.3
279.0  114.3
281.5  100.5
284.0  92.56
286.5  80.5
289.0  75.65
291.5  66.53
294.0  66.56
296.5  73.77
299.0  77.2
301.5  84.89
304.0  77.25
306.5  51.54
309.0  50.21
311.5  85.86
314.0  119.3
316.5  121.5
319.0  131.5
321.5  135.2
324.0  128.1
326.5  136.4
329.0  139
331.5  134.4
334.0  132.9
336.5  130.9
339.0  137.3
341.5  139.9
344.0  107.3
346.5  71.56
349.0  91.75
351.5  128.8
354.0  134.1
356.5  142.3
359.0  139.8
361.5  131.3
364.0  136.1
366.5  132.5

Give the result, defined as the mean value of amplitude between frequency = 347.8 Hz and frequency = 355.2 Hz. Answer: 118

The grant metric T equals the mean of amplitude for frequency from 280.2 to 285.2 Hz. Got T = 96.7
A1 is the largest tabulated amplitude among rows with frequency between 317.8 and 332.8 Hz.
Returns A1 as 139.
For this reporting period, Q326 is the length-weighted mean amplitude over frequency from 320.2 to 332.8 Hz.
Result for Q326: 135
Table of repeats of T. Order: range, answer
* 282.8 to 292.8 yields 78.7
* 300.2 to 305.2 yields 81.1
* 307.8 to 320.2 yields 102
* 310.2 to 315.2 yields 102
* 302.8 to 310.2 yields 59.6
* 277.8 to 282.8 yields 107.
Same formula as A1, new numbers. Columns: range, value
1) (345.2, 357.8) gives 142.3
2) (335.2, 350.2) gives 139.9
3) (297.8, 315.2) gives 119.3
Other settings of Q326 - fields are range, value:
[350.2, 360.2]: 136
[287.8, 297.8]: 70.6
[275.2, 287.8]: 101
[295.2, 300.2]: 75.4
